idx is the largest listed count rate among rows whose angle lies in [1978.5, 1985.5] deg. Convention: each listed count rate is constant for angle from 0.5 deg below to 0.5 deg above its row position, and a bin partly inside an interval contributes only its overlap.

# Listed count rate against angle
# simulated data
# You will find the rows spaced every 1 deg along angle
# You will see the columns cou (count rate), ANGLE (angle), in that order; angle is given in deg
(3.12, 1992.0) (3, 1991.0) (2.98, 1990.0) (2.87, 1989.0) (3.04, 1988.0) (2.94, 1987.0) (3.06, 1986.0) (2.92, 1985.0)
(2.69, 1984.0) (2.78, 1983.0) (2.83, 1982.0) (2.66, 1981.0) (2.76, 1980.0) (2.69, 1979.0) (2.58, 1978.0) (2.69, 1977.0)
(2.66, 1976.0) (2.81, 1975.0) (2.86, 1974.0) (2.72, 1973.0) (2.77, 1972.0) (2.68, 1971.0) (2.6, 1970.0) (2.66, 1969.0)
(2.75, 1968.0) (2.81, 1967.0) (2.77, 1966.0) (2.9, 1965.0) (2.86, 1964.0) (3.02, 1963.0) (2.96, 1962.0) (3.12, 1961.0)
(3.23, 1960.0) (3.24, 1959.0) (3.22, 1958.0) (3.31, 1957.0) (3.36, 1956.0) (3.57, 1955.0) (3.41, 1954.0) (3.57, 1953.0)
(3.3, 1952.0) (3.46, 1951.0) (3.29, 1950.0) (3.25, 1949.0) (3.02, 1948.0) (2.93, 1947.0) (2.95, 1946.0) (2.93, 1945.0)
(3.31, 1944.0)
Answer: 2.92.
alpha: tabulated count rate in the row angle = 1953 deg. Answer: 3.57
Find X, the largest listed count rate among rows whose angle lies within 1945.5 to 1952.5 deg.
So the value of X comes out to 3.46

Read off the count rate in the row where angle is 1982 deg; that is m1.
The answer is 2.83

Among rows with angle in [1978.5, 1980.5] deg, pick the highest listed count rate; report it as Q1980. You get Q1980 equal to 2.76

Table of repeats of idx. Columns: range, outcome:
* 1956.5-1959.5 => 3.31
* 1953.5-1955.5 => 3.57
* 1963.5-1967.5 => 2.9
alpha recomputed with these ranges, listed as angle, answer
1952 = 3.3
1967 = 2.81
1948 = 3.02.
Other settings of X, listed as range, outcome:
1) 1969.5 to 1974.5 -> 2.86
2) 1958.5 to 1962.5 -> 3.24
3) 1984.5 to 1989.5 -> 3.06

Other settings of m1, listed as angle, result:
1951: 3.46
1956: 3.36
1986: 3.06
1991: 3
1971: 2.68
